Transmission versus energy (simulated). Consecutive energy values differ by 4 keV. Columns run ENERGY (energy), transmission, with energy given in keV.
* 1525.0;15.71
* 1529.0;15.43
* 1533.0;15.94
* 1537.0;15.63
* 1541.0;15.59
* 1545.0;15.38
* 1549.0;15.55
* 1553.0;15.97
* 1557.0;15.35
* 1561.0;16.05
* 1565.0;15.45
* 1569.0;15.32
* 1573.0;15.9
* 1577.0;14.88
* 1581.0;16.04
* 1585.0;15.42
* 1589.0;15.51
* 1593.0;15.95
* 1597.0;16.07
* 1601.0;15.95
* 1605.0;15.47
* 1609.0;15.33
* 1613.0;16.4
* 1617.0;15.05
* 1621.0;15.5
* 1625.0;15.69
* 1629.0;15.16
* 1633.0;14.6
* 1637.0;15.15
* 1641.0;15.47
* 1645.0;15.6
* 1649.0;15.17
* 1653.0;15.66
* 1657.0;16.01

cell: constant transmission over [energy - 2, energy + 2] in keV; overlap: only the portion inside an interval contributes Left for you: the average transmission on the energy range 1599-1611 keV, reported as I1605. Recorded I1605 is 15.6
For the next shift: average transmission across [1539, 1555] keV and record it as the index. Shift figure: 15.6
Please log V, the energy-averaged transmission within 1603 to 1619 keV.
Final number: 15.6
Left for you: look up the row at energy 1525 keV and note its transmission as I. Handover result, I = 15.71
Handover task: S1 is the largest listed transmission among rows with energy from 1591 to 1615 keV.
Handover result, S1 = 16.4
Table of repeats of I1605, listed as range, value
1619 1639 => 15.2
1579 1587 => 15.7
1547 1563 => 15.7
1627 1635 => 14.9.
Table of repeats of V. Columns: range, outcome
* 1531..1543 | 15.7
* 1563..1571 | 15.4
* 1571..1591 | 15.6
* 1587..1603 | 15.9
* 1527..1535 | 15.7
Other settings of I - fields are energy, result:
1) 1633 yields 14.6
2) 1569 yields 15.32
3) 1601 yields 15.95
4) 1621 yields 15.5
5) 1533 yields 15.94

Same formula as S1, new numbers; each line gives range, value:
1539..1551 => 15.59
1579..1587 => 16.04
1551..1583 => 16.05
